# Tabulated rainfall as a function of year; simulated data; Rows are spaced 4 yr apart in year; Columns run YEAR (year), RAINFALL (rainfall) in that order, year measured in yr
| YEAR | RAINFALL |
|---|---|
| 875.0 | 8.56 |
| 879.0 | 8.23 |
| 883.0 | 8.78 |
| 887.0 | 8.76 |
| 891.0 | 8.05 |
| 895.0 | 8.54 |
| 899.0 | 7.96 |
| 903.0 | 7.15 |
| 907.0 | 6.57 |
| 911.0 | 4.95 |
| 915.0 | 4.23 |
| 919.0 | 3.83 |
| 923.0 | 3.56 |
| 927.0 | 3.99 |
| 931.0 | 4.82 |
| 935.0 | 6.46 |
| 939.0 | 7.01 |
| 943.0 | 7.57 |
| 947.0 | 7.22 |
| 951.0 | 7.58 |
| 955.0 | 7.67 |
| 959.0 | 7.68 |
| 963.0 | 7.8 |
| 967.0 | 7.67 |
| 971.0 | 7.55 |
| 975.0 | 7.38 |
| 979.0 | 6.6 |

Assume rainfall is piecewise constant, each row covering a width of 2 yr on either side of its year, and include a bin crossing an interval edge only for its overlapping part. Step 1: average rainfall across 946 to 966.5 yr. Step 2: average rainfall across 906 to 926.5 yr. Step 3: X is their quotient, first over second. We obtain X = 1.70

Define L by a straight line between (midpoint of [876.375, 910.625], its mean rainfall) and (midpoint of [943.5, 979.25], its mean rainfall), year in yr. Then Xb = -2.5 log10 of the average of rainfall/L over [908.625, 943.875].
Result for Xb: 0.45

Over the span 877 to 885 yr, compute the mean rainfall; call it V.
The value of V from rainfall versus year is 8.5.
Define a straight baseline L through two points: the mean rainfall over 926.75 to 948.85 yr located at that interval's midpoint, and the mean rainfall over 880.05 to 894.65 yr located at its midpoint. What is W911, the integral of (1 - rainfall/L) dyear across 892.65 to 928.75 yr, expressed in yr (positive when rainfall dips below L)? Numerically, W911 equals 9.2 yr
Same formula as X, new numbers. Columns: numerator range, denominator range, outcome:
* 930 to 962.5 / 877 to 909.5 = 0.89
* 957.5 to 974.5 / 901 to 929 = 1.56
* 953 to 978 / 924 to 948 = 1.26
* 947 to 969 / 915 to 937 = 1.70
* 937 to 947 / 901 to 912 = 1.15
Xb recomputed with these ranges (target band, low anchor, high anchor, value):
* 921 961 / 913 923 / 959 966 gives -0.07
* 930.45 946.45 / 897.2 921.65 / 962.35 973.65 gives 0.00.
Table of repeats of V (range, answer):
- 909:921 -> 4.34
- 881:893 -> 8.53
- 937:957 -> 7.41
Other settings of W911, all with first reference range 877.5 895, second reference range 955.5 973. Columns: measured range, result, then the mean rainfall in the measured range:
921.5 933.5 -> 5.7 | 4.24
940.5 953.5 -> 0.7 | 7.45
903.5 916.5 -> 4.3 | 5.51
